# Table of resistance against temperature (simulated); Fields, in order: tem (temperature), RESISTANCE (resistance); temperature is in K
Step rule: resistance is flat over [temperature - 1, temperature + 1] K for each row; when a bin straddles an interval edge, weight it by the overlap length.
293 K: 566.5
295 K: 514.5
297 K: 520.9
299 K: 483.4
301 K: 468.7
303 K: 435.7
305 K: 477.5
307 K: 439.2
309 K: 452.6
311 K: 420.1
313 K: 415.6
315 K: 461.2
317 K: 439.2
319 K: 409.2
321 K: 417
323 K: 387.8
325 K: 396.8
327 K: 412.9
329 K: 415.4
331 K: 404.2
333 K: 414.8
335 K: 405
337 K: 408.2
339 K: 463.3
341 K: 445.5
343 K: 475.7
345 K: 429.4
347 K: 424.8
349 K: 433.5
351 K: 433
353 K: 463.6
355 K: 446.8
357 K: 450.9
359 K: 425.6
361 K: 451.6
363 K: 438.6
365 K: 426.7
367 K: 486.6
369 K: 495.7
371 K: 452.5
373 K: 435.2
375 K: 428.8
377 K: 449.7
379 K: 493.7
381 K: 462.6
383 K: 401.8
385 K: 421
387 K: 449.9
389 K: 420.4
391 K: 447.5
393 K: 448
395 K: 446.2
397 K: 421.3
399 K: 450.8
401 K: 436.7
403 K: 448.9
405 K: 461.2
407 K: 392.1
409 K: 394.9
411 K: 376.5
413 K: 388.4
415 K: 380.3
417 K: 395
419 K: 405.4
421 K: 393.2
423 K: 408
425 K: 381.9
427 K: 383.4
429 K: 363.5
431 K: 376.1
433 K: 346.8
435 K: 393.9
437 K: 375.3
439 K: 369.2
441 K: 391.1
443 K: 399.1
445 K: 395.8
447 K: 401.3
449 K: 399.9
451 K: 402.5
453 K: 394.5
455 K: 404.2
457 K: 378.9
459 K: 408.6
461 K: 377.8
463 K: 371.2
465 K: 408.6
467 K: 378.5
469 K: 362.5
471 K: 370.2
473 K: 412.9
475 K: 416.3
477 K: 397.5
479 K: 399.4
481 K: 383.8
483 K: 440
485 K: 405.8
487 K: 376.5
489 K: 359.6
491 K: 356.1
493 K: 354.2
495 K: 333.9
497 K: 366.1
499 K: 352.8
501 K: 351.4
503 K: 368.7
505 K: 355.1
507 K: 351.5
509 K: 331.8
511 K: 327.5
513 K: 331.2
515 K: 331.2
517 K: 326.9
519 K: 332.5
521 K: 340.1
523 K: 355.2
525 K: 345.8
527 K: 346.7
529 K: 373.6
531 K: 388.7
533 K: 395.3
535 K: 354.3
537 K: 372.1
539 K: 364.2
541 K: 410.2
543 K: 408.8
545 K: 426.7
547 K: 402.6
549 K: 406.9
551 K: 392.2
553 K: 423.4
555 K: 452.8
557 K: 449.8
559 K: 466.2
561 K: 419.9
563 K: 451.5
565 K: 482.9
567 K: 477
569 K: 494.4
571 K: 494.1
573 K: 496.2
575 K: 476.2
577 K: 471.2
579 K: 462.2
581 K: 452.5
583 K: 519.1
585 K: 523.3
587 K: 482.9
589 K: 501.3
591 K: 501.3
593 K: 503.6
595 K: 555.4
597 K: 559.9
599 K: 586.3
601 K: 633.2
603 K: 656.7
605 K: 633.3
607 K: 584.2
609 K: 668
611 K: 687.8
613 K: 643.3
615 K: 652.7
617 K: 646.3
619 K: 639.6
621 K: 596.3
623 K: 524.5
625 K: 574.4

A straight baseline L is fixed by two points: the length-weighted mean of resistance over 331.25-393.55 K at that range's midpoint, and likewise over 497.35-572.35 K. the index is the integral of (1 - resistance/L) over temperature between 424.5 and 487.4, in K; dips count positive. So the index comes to 3.7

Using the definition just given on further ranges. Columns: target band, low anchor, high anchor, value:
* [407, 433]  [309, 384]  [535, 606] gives 3.7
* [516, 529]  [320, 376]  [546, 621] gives 4.1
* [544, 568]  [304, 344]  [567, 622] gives 4.6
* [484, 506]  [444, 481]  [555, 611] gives 3.4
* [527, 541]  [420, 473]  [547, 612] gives 2.8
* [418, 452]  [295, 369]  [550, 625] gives 6.4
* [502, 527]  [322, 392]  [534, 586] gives 5.7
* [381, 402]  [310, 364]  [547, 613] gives 0.6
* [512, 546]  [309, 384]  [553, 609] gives 8.9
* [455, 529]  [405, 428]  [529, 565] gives 6.7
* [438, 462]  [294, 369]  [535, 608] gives 3.5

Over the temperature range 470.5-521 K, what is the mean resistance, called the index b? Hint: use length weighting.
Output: 365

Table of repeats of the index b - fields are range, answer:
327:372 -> 440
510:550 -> 367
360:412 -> 440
